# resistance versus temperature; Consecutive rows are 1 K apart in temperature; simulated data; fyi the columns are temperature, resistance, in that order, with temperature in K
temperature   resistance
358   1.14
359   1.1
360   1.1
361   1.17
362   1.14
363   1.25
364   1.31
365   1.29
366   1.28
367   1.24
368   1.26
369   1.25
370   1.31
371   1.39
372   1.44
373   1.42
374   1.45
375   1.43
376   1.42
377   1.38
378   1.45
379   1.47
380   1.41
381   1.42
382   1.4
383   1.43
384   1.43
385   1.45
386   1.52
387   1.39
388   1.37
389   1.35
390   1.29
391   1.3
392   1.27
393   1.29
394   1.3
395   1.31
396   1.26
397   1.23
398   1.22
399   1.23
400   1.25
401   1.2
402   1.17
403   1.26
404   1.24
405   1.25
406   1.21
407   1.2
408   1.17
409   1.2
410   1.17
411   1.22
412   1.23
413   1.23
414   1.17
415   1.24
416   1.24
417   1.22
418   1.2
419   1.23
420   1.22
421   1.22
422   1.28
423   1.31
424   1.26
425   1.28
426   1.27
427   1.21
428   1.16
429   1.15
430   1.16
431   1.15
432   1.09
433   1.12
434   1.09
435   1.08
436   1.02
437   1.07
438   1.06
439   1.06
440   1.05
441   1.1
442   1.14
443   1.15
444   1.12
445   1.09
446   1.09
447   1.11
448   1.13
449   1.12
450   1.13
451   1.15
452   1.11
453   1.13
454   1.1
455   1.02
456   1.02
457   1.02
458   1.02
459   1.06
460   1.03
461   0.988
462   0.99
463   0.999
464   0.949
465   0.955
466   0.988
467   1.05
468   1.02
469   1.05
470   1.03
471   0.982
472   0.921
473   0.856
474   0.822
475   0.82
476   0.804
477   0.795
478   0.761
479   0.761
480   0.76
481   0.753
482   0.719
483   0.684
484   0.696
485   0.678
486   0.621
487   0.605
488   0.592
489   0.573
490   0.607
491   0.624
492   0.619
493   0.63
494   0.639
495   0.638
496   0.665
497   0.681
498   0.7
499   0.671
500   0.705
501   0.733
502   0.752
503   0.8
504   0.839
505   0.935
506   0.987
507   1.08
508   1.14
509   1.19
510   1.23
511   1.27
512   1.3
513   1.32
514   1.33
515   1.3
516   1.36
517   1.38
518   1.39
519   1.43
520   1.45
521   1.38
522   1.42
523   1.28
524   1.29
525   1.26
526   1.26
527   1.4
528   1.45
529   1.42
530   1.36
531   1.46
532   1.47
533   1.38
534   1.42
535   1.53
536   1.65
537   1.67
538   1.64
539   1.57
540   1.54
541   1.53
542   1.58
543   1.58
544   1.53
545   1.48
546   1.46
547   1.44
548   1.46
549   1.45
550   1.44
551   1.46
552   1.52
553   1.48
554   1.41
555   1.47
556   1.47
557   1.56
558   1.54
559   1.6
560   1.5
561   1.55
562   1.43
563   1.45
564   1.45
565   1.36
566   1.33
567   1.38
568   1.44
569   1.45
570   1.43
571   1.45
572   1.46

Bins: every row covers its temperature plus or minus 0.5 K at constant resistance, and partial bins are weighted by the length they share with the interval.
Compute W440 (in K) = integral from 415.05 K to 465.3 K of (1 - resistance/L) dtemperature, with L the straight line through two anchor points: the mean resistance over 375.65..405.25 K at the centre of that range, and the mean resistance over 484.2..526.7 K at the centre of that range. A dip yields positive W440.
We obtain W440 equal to 2.7 K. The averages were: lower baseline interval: 1.33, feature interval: 1.12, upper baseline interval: 0.985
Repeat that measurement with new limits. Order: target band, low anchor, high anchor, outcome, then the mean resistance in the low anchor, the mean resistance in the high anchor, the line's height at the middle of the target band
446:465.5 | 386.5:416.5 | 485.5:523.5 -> 0.8 K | 1.25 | 0.97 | 1.1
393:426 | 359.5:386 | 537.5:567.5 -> 3.5 K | 1.35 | 1.49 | 1.38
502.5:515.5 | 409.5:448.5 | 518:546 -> 2.4 K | 1.16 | 1.46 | 1.39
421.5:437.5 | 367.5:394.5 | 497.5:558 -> 2.3 K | 1.38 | 1.33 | 1.36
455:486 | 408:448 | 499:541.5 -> 8.2 K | 1.17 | 1.29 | 1.22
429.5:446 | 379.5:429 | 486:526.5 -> 1.2 K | 1.27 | 0.997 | 1.18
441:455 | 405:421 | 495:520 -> 0.4 K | 1.21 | 1.05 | 1.15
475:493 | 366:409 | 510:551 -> 9.1 K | 1.32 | 1.43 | 1.4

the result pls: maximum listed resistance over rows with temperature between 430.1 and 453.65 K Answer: 1.15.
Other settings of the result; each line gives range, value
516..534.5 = 1.47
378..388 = 1.52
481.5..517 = 1.38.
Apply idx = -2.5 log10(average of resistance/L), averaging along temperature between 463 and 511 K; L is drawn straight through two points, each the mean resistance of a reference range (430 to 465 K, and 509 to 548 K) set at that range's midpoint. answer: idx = 0.45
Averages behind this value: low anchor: 1.07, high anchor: 1.42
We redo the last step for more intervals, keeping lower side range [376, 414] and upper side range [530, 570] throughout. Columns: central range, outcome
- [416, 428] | 0.08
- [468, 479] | 0.49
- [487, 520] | 0.46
